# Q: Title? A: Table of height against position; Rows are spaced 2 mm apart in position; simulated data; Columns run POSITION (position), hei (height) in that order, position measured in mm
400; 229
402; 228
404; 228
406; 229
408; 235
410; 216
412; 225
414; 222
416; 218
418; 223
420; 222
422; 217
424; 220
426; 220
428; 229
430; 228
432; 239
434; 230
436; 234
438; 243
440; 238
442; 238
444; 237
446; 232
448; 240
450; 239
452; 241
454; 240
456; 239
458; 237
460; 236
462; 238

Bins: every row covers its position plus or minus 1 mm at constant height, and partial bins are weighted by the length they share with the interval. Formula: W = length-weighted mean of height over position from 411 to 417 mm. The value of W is 222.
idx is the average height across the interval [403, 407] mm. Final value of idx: 228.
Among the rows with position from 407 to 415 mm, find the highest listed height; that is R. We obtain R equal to 235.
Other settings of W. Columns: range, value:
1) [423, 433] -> 227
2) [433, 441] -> 236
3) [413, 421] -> 221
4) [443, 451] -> 237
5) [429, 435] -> 232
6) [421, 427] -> 219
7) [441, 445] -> 238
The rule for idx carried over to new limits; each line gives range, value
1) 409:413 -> 220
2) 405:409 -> 232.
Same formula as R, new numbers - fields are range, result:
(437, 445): 243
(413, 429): 229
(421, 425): 220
